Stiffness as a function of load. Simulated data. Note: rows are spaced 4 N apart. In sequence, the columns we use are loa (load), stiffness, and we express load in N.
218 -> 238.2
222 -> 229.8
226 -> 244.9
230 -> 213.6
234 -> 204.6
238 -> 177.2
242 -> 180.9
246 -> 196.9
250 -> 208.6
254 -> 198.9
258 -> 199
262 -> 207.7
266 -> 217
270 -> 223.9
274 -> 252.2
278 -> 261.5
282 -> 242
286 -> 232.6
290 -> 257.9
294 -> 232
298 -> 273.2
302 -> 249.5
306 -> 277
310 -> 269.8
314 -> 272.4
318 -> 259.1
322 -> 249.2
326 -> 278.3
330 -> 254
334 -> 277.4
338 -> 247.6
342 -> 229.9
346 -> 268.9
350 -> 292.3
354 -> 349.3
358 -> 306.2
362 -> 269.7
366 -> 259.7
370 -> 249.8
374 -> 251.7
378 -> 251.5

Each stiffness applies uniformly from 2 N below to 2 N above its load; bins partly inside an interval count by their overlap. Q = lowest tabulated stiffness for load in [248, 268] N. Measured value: 198.9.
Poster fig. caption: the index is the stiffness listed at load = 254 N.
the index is 198.9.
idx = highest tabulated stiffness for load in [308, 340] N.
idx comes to 278.3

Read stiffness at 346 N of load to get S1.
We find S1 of 268.9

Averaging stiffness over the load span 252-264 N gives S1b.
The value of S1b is 202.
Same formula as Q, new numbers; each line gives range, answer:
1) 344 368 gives 259.7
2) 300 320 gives 249.5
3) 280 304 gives 232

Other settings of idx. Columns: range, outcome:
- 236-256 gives 208.6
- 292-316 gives 277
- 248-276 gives 252.2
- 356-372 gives 306.2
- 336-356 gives 349.3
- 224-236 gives 244.9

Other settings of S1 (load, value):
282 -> 242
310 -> 269.8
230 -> 213.6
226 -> 244.9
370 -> 249.8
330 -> 254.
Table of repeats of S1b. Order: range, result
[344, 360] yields 304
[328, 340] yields 260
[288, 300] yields 254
